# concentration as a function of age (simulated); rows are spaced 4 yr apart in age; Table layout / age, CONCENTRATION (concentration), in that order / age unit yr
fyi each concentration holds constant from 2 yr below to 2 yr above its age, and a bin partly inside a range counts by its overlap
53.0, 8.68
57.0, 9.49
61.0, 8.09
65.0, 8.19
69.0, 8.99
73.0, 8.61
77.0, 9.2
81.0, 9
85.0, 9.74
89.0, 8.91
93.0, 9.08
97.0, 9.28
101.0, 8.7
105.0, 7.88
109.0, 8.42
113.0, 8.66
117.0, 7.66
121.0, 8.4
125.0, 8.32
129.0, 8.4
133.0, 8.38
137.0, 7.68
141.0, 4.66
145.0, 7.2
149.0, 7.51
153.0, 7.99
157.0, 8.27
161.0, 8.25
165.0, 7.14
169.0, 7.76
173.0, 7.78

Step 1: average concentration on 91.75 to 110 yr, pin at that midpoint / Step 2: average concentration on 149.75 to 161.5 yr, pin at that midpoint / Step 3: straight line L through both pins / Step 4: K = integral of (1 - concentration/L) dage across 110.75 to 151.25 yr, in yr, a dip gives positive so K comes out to 3.2 yr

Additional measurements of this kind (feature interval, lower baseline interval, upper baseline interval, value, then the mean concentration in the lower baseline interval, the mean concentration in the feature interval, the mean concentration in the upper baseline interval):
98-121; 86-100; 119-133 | 1.11 yr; 9.11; 8.32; 8.37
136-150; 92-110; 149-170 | 2.49 yr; 8.66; 6.64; 7.85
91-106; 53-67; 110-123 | -0.76 yr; 8.6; 8.79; 8.25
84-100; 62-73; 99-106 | -1.48 yr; 8.55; 9.19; 8.35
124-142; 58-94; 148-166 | 1.30 yr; 8.88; 7.6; 7.89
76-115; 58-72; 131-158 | -3.91 yr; 8.51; 8.88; 7.35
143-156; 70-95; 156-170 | 0.67 yr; 9.09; 7.62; 7.83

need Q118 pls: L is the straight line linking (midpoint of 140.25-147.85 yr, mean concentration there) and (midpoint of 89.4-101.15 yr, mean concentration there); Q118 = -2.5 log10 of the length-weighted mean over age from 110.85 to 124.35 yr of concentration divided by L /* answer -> -0.06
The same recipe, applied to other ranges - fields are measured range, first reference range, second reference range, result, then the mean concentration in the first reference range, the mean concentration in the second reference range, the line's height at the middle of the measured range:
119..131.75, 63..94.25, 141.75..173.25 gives -0.03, 8.96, 7.61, 8.16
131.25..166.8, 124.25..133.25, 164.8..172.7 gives 0.07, 8.37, 7.59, 7.98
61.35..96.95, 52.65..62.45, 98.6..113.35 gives -0.04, 8.8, 8.41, 8.63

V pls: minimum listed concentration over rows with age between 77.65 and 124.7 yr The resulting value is 7.66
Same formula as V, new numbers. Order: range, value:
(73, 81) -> 8.61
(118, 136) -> 8.32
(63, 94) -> 8.19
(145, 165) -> 7.14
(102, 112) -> 7.88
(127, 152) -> 4.66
